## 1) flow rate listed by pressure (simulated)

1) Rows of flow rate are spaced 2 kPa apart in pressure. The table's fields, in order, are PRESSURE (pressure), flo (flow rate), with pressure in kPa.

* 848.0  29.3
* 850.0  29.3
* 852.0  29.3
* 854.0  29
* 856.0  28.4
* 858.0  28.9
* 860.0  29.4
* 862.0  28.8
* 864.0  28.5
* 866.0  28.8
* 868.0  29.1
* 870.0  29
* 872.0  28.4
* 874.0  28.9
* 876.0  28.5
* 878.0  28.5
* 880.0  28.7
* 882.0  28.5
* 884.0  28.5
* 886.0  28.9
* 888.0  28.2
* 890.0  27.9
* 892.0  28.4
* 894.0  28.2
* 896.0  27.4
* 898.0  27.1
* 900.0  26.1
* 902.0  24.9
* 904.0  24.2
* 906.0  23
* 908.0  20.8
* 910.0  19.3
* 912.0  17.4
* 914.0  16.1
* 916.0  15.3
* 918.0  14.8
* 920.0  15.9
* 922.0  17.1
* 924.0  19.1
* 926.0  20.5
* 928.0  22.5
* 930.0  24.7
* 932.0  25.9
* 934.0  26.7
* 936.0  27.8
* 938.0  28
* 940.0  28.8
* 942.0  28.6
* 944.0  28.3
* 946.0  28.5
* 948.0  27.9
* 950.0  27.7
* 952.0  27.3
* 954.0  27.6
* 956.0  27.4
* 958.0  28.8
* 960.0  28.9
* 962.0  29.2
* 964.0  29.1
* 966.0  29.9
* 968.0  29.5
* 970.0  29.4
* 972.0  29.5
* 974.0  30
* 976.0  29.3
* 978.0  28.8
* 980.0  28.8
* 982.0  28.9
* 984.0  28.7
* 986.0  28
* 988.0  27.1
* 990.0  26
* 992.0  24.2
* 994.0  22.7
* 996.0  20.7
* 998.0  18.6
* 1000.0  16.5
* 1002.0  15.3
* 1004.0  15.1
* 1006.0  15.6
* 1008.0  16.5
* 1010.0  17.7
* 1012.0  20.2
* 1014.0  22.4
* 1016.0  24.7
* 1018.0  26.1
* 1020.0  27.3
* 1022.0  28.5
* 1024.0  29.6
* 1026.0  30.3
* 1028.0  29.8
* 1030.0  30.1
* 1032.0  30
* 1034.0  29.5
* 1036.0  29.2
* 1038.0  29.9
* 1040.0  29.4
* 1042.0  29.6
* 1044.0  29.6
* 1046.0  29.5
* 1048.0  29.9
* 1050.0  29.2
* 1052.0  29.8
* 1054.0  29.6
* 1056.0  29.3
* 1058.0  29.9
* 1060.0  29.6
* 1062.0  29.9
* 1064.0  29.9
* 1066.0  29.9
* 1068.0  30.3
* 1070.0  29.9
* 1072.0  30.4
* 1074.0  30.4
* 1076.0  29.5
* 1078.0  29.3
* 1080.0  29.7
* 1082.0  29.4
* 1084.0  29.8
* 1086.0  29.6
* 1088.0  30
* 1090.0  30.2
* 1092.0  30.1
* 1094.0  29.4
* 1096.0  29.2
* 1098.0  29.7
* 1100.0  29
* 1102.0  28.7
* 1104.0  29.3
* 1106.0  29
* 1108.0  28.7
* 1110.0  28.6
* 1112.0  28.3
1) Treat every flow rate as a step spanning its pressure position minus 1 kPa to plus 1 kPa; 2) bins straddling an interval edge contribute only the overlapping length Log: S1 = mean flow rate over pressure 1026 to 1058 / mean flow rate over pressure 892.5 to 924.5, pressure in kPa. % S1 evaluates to 1.40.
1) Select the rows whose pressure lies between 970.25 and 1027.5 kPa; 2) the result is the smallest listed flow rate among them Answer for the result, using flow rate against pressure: 15.1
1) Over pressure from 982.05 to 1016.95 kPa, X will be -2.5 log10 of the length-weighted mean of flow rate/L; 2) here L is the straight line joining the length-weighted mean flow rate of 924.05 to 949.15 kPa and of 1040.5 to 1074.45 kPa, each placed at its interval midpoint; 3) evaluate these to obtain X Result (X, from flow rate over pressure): 0.29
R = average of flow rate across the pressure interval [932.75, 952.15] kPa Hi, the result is 28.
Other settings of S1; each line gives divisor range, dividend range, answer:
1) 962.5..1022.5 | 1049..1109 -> 1.21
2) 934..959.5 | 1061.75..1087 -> 1.07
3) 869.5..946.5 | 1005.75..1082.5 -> 1.13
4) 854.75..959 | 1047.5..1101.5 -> 1.15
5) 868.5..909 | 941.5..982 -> 1.06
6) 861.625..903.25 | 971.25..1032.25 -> 0.88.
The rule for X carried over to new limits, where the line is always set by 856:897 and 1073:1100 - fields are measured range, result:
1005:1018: 0.41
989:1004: 0.40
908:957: 0.23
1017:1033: 0.01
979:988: 0.03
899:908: 0.19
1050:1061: 0.00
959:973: -0.01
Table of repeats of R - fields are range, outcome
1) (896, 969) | 24.6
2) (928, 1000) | 27.2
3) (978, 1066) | 26.2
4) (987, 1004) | 21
